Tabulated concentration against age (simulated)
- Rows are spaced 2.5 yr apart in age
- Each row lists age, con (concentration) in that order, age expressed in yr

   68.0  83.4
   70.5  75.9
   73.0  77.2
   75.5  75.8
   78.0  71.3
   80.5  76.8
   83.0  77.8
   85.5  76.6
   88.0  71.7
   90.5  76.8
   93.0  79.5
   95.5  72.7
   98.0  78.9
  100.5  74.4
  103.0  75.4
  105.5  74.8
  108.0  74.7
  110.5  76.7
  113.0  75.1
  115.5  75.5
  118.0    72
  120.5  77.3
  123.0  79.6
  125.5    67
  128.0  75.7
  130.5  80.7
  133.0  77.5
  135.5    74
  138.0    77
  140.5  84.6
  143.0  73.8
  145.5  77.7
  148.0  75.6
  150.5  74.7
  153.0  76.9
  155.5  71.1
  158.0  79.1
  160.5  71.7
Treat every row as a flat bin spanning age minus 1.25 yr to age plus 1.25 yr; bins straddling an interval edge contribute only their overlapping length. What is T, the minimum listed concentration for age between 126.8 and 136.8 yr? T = 74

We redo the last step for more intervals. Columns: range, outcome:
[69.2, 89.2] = 71.3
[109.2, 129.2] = 67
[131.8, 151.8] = 73.8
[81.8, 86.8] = 76.6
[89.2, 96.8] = 72.7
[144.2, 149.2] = 75.6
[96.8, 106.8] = 74.4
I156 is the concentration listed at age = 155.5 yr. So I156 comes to 71.1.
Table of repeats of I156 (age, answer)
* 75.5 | 75.8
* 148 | 75.6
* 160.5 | 71.7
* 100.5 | 74.4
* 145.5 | 77.7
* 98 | 78.9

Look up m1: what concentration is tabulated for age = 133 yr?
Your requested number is 77.5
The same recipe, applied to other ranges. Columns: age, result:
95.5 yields 72.7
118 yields 72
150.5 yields 74.7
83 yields 77.8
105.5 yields 74.8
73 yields 77.2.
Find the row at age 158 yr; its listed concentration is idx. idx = 79.1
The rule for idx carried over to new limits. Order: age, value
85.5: 76.6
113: 75.1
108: 74.7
